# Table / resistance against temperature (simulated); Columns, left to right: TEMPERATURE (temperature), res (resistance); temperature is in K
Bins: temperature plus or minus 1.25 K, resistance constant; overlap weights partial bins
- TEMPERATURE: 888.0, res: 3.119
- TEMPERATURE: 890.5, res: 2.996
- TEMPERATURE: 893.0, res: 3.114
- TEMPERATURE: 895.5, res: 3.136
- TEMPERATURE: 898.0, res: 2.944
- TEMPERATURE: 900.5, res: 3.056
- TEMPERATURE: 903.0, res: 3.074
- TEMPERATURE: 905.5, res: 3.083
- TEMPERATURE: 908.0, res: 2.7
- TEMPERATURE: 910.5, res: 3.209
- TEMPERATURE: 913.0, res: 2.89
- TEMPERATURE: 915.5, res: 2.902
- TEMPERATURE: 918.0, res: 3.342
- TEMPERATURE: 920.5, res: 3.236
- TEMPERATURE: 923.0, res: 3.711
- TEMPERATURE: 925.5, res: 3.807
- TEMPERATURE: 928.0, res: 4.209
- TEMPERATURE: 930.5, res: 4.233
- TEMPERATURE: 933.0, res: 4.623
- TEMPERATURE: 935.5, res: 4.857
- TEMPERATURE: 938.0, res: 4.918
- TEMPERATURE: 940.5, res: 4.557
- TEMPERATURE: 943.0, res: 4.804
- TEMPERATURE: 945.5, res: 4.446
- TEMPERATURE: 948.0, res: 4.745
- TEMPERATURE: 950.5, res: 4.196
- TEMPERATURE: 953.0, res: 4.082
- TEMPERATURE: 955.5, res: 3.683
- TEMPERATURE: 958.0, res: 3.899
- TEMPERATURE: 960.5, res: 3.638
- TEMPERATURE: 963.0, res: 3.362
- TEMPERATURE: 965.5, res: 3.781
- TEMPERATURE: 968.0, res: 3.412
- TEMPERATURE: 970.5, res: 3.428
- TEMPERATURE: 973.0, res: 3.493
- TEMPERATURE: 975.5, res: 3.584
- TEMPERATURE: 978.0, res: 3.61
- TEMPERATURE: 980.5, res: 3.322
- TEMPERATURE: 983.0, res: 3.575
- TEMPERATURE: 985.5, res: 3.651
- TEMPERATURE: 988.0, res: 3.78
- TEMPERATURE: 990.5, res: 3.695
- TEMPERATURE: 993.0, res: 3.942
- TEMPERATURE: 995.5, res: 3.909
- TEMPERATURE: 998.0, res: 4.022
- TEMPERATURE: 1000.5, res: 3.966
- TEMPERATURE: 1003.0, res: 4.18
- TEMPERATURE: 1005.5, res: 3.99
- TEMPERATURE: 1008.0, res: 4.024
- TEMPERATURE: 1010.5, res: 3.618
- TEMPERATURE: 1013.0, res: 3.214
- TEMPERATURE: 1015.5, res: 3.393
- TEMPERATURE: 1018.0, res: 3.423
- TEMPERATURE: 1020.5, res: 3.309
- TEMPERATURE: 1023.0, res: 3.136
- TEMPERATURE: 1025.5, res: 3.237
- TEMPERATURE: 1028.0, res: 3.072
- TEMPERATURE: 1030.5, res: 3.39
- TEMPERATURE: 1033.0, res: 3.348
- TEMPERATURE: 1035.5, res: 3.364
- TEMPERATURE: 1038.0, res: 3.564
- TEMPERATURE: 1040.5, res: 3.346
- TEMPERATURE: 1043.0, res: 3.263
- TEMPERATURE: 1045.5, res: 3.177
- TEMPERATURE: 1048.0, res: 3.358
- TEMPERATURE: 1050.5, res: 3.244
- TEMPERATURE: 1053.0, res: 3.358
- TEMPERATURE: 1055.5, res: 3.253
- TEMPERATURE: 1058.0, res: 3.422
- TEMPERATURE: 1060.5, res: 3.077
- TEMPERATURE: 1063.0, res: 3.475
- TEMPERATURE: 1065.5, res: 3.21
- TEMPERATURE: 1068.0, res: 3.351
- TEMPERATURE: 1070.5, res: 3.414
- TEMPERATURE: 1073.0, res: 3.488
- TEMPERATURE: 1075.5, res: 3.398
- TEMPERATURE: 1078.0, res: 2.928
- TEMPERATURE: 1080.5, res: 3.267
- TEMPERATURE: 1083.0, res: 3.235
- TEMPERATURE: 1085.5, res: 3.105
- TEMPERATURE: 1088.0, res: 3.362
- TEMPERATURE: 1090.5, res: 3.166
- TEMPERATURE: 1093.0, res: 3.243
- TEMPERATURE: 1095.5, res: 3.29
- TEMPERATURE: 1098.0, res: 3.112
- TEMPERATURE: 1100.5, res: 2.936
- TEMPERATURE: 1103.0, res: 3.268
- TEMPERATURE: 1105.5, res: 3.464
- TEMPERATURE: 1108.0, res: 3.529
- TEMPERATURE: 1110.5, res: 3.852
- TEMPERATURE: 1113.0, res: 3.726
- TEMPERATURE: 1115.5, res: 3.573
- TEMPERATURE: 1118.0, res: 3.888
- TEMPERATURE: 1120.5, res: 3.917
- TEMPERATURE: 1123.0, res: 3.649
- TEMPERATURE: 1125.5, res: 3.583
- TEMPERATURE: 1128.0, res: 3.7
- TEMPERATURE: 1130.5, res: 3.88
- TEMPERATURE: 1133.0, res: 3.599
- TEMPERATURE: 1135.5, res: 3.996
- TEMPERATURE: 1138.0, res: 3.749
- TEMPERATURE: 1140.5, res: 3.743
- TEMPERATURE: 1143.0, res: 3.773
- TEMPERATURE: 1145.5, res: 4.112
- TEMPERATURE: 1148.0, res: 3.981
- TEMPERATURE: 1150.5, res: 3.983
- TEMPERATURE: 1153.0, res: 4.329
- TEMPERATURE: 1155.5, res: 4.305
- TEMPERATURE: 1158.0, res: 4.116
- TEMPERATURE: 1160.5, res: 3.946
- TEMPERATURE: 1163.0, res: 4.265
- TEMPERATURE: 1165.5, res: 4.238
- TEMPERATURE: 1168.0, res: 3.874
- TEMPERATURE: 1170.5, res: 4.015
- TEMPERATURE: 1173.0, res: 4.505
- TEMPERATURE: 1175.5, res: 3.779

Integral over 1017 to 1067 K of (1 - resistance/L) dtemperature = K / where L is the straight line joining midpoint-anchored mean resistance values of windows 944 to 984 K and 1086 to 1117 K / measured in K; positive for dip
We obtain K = 3.5 K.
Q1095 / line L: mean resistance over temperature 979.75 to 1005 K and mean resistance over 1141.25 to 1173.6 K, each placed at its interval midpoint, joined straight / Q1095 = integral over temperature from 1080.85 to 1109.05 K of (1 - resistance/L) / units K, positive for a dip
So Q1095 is 5.3 K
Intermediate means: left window 3.82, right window 4.1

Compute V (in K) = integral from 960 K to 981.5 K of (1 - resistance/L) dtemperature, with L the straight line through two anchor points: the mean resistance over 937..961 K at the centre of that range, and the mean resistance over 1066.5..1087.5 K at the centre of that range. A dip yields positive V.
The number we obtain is 3.2 K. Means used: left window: 4.31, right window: 3.28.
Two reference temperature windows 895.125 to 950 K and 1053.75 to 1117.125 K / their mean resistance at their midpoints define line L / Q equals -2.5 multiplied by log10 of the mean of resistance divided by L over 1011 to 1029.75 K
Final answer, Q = 0.07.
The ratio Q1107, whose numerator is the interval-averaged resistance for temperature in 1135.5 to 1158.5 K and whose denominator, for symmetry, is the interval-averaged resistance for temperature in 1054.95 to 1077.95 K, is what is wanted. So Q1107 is 1.21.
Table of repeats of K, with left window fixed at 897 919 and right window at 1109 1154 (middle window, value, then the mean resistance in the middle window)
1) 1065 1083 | 1.6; 3.29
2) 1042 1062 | 1.5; 3.27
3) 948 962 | -3.4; 3.97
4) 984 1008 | -4.1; 3.91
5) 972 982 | -0.7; 3.5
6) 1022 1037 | 0.8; 3.26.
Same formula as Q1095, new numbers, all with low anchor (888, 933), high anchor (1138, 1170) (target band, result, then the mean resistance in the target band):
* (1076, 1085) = 1.55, 3.16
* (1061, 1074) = 1.42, 3.37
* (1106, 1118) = 0.72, 3.68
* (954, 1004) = -2.59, 3.7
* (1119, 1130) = 0.63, 3.73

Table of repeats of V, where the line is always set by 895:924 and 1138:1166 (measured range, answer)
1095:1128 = 3.1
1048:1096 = 5.9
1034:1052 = 1.5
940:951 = -4.5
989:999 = -1.3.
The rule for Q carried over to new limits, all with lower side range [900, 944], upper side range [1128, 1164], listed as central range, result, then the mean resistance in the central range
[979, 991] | 0.060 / 3.6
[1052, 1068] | 0.176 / 3.3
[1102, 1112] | 0.114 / 3.54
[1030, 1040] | 0.133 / 3.41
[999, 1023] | 0.051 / 3.65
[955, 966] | 0.034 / 3.66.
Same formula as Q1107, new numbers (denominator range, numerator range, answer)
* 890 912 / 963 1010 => 1.23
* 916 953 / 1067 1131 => 0.81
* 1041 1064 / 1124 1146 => 1.15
